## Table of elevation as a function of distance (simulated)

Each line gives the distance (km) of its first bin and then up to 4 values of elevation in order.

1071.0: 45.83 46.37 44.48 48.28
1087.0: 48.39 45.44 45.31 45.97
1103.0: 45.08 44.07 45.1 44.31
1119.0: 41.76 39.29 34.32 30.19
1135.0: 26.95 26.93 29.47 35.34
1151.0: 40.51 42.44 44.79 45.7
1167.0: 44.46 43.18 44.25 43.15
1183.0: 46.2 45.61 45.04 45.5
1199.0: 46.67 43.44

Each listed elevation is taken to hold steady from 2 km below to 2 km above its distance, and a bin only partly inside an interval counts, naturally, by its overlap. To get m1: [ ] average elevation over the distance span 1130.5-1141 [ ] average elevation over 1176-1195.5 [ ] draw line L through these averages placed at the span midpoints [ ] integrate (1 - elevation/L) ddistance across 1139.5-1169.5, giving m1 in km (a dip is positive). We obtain -4.7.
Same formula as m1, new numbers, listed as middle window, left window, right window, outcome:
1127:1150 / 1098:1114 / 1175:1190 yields 7.3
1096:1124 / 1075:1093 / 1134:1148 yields -3.7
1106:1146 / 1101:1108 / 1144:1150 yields 4.1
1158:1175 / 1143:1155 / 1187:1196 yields -1.6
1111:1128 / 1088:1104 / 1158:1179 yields 1.6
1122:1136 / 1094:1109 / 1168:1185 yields 3.8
